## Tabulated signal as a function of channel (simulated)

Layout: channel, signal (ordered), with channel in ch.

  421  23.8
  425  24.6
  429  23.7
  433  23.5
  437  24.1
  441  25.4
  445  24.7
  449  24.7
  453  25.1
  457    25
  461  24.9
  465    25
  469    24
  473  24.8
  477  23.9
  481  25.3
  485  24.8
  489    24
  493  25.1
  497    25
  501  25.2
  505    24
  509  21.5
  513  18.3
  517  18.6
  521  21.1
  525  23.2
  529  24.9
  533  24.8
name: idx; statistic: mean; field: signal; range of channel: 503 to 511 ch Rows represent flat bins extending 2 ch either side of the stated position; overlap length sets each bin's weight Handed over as 22.8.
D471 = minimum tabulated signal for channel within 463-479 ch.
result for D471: 23.9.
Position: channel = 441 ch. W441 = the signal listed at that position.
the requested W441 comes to 25.4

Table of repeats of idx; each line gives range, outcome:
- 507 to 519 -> 19.5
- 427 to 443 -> 24.2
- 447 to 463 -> 24.9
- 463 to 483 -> 24.6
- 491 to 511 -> 24.2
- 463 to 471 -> 24.5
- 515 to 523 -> 19.9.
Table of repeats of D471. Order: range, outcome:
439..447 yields 24.7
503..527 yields 18.3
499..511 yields 21.5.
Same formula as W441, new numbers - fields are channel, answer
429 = 23.7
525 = 23.2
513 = 18.3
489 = 24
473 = 24.8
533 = 24.8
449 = 24.7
